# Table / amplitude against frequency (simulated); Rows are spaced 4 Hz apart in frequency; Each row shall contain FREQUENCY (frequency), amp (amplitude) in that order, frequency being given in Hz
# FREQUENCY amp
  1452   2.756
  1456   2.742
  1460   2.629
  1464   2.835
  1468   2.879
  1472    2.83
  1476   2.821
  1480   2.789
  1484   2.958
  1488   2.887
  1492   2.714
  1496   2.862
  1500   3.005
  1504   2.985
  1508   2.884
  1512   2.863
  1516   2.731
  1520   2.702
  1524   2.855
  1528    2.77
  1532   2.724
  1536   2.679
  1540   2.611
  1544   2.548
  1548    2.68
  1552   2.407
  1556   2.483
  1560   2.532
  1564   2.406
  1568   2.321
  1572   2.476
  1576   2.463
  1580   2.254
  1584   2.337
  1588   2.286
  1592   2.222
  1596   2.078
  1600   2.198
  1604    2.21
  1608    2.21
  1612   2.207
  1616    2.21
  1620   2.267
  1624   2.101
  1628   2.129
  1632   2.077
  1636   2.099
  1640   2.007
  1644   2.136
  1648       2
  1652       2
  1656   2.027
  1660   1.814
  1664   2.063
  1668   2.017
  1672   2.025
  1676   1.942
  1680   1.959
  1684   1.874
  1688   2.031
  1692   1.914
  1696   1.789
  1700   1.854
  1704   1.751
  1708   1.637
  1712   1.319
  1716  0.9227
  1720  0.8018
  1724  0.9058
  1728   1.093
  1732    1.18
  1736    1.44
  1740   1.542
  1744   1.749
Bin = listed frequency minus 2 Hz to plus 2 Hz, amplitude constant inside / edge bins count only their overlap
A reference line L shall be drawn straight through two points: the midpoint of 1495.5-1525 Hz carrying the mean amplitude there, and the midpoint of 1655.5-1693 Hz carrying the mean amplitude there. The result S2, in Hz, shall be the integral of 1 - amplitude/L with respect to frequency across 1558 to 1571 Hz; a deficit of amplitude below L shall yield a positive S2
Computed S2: 0.7 Hz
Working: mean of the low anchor 2.86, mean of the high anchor 1.97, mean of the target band 2.42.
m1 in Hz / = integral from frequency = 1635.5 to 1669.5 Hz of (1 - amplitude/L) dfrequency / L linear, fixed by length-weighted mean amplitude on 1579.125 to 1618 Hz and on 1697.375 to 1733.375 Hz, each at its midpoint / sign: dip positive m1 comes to -4.4 Hz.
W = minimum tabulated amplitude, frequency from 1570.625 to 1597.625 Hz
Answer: 2.078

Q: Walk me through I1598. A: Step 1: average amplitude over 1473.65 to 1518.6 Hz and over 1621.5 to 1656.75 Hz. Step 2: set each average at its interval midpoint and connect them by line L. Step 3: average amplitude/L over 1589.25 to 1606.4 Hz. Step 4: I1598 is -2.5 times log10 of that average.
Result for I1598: 0.06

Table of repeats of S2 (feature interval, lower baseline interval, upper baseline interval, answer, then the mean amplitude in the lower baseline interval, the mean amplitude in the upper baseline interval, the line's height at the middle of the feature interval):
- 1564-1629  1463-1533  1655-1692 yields 2.64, 2.84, 1.97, 2.35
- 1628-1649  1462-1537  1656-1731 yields -0.90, 2.83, 1.65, 1.99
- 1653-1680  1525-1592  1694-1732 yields -4.82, 2.5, 1.33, 1.68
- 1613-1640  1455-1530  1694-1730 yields -3.06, 2.83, 1.34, 1.92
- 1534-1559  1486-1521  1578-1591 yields -0.14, 2.85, 2.29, 2.55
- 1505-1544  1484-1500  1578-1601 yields -1.49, 2.86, 2.23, 2.65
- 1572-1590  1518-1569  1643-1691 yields 0.47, 2.6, 1.99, 2.41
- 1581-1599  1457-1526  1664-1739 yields 0.19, 2.84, 1.59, 2.25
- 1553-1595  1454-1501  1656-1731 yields -1.25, 2.83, 1.65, 2.3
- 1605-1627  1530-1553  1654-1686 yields 0.42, 2.62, 1.97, 2.24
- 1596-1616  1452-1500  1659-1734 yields -0.76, 2.82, 1.62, 2.11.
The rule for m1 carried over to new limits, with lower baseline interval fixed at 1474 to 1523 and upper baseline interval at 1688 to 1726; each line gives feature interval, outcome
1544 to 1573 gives -0.3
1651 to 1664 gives -1.2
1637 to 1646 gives -0.8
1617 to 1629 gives -0.9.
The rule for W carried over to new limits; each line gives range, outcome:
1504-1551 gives 2.548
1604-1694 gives 1.814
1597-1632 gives 2.077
